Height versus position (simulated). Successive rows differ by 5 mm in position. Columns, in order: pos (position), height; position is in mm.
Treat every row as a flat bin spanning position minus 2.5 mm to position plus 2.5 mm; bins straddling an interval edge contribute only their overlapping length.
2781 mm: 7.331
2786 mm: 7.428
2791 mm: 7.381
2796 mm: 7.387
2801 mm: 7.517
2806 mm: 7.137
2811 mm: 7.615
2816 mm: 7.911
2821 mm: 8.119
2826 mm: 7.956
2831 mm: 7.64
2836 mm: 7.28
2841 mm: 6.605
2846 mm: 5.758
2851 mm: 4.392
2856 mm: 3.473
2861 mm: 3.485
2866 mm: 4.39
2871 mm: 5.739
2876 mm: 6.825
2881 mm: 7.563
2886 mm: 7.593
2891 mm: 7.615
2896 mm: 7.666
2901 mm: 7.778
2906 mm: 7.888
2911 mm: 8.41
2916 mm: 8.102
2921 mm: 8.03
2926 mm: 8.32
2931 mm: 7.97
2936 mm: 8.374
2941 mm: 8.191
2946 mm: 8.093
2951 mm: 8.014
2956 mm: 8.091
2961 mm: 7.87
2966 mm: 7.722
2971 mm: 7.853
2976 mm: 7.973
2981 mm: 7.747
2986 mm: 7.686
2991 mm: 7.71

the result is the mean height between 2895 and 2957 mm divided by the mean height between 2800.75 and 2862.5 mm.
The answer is 1.23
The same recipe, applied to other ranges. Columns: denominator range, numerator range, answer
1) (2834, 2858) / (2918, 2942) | 1.48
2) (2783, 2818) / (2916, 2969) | 1.08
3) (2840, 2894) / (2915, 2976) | 1.40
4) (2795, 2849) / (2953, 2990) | 1.07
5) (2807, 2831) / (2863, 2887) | 0.80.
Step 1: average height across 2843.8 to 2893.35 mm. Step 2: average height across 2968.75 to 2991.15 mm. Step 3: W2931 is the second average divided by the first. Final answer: 1.37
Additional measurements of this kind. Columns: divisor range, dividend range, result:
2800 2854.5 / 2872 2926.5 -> 1.10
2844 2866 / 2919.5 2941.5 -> 1.92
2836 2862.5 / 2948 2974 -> 1.57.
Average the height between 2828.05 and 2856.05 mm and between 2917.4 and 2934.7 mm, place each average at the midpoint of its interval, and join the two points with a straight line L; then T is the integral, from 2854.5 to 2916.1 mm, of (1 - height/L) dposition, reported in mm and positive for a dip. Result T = 4.8 mm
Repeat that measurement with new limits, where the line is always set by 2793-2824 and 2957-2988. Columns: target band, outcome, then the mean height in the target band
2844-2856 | 4.6 mm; 4.71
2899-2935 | -1.6 mm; 8.09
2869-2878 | 1.7 mm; 6.28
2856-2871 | 6.9 mm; 4.16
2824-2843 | 0.7 mm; 7.37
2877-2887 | 0.3 mm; 7.46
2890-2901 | 0.1 mm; 7.68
